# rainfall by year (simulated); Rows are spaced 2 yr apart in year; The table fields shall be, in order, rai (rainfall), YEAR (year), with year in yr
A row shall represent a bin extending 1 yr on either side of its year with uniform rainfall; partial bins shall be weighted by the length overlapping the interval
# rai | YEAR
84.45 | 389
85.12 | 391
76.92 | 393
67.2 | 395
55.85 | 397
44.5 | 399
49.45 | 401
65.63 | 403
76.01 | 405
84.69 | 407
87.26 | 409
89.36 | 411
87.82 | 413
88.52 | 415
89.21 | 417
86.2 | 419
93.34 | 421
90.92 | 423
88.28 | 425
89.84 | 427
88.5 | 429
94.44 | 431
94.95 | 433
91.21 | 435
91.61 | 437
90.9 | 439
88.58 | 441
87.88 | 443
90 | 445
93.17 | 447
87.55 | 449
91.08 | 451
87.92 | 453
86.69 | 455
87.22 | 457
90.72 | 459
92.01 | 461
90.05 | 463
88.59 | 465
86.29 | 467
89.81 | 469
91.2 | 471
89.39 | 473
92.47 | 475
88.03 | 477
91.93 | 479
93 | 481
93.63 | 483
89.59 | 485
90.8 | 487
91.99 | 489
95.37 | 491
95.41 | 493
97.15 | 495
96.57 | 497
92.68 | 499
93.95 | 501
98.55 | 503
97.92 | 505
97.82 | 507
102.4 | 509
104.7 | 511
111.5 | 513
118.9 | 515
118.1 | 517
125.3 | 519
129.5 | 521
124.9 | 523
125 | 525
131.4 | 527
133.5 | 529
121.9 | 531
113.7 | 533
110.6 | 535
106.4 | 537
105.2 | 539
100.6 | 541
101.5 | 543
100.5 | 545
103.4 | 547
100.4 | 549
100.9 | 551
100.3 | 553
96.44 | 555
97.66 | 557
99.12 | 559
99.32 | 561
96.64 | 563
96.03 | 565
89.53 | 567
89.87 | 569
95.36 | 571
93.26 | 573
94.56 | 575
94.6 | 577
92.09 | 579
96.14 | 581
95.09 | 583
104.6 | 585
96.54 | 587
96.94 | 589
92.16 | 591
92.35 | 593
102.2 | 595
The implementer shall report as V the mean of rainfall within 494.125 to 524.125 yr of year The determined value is 107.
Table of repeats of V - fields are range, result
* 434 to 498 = 90.9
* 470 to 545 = 104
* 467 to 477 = 90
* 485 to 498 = 94.2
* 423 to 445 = 90.6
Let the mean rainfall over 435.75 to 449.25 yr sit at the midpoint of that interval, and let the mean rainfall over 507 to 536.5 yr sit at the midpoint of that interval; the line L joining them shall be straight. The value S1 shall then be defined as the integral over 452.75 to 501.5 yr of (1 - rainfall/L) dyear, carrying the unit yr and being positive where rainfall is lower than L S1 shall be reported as 5.3 yr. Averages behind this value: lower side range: 90.1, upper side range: 118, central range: 91.3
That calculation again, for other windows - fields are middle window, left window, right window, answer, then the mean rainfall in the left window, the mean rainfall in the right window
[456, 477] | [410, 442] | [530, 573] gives 0.9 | 90.2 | 101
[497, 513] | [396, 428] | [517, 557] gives 0.7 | 79.2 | 112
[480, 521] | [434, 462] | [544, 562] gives -2.6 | 89.8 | 99.8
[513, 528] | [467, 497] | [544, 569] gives -4.5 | 92.1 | 98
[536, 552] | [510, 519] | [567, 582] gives 0.3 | 115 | 93.4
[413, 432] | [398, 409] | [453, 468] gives -4.2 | 66.2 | 88.7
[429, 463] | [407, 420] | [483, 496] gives 0.0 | 87.8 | 93.4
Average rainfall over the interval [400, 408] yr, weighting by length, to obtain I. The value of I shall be 68.9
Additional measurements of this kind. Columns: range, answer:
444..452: 90.5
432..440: 92.2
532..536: 112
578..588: 96.9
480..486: 92.1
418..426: 89.7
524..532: 128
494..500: 95.5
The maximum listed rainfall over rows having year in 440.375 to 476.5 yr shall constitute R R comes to 93.17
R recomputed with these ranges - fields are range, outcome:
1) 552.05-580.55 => 100.3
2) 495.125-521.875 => 129.5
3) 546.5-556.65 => 103.4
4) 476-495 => 97.15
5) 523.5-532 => 133.5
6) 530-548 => 121.9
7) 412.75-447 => 94.95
